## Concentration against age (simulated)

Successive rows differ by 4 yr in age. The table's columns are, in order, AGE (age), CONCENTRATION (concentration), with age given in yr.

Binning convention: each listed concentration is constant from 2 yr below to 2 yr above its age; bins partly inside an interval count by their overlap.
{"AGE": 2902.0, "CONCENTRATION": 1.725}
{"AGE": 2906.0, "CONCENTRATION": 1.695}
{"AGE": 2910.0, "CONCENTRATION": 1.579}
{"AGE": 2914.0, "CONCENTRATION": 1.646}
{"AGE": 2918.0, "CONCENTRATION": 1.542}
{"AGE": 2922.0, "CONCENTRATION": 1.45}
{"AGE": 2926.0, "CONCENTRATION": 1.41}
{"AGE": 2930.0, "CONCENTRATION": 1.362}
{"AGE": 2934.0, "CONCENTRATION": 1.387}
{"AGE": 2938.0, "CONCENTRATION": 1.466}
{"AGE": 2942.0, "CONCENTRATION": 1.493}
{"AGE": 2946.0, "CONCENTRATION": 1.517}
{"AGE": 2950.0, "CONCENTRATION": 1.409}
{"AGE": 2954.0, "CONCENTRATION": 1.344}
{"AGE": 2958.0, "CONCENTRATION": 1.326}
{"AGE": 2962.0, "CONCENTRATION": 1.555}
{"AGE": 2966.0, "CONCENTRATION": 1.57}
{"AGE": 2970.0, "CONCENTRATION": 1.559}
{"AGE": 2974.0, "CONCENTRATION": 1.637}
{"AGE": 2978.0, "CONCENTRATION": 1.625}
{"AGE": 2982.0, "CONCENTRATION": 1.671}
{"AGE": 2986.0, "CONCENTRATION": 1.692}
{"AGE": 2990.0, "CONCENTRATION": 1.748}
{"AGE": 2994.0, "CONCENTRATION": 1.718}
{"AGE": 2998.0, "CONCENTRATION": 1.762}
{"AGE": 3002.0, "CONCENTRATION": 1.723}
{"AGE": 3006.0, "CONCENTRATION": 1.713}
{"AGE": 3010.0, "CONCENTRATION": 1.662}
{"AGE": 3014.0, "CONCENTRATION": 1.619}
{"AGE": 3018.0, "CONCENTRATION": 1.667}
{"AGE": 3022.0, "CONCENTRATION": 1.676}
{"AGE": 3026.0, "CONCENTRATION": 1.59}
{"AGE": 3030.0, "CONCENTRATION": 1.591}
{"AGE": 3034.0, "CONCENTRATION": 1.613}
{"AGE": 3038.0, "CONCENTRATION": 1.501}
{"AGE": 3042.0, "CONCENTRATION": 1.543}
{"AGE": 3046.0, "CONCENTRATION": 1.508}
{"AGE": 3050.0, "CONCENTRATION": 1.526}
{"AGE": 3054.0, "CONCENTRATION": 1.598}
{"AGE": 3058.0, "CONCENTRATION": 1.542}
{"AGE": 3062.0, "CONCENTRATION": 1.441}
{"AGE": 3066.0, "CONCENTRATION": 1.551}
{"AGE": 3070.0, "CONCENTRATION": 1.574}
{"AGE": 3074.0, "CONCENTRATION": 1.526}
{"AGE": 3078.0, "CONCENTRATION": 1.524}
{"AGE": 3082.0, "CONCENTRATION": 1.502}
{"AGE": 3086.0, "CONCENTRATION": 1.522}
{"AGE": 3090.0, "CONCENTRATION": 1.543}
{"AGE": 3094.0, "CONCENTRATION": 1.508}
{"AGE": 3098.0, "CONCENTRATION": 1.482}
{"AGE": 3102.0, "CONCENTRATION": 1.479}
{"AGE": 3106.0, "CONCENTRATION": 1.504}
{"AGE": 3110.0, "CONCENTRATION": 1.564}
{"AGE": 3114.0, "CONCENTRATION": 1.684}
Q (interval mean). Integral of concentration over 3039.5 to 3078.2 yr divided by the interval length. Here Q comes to 1.53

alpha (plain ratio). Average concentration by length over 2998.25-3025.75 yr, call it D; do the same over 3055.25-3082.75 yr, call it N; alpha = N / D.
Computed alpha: 0.91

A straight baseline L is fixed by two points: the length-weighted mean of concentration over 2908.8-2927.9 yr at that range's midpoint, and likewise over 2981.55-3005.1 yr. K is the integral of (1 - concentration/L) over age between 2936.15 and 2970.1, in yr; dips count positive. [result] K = 3.1 yr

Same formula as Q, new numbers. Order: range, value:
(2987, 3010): 1.72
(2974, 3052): 1.64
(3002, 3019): 1.67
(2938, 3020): 1.6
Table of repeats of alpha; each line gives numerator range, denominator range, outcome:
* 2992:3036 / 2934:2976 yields 1.12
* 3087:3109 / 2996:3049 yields 0.93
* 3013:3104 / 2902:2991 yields 1.01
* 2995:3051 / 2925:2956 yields 1.14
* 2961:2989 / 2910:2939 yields 1.10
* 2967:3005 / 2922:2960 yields 1.19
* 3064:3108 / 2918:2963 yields 1.06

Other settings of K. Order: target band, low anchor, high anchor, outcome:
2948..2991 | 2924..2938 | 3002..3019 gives -0.58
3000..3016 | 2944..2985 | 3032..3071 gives -1.54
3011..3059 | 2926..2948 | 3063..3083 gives -2.45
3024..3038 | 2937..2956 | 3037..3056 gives -0.56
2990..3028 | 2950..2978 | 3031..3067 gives -4.12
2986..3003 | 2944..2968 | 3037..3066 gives -2.88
